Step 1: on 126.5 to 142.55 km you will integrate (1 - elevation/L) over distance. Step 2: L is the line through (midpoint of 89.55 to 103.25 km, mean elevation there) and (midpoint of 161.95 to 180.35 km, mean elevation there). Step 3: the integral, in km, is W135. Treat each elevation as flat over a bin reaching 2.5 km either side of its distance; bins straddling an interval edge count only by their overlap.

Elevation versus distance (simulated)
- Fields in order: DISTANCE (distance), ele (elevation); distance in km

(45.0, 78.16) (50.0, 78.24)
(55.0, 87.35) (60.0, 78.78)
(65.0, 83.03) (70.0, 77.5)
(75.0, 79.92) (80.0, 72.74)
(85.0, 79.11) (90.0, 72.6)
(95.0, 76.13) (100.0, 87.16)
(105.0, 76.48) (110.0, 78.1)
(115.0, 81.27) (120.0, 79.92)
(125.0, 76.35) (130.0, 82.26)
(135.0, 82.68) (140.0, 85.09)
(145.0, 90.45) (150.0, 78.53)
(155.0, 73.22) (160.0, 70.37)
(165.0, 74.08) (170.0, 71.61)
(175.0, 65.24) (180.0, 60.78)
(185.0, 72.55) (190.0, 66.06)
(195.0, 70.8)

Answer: -1.9 km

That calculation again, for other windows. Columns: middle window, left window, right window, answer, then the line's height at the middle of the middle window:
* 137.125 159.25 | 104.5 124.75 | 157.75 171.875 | -1.95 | 74.3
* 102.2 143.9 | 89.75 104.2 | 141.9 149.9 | 1.25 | 83.1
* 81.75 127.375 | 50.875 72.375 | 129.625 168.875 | 1.04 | 80.3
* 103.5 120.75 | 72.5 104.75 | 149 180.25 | -0.76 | 75.7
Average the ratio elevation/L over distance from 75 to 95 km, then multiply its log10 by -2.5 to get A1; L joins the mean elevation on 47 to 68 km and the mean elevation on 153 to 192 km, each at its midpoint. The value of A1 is 0.04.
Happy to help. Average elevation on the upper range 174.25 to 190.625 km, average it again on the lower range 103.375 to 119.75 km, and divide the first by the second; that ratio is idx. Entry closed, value 0.84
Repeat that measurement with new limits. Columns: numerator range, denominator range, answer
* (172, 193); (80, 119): 0.85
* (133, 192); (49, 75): 0.92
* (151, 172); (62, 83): 0.93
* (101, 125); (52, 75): 0.97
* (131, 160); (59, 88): 1.03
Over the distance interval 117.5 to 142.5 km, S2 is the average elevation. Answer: 81.3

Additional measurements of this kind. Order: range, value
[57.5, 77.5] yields 79.8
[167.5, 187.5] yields 67.5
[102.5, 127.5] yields 78.4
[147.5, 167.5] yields 74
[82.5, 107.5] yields 78.3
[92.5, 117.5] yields 79.8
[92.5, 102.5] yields 81.6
